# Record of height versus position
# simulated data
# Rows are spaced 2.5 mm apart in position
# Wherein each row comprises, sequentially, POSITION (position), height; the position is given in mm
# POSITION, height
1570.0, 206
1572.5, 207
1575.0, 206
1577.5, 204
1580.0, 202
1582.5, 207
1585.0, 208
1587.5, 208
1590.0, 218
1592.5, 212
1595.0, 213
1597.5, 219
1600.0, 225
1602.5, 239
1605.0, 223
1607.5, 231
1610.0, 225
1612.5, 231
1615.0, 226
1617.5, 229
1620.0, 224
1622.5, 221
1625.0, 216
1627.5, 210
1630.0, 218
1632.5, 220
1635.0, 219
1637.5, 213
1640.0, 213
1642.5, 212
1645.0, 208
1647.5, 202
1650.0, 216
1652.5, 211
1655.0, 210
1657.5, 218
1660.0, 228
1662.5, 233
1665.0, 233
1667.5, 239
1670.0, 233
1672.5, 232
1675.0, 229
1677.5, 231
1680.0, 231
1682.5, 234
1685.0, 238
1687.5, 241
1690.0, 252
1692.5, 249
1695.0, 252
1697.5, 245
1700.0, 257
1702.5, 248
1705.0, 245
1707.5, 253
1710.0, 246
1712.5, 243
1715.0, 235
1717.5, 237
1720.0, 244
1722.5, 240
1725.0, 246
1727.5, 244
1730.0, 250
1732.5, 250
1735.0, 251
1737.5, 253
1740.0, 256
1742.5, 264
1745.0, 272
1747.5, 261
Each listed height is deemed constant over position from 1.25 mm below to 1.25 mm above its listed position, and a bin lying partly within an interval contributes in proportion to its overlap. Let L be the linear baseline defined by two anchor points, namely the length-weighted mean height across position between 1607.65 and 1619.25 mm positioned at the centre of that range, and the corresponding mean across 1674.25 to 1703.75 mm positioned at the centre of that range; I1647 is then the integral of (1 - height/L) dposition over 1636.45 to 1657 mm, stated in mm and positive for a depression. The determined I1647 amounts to 2.1 mm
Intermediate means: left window 228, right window 242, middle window 211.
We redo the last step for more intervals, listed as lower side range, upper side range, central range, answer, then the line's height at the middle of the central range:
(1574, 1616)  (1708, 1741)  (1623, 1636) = 0.5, 225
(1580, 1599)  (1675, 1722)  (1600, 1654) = 0.7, 222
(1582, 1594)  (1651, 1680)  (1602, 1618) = -1.0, 215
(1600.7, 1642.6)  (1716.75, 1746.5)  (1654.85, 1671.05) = 0.3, 233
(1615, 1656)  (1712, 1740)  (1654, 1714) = -1.8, 231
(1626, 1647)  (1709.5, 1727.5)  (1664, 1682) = -0.5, 226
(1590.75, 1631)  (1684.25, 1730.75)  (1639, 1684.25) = 2.2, 235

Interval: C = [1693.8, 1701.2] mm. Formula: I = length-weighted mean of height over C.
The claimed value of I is 251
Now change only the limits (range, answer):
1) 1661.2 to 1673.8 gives 234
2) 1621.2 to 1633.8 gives 217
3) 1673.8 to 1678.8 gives 230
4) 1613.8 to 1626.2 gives 223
